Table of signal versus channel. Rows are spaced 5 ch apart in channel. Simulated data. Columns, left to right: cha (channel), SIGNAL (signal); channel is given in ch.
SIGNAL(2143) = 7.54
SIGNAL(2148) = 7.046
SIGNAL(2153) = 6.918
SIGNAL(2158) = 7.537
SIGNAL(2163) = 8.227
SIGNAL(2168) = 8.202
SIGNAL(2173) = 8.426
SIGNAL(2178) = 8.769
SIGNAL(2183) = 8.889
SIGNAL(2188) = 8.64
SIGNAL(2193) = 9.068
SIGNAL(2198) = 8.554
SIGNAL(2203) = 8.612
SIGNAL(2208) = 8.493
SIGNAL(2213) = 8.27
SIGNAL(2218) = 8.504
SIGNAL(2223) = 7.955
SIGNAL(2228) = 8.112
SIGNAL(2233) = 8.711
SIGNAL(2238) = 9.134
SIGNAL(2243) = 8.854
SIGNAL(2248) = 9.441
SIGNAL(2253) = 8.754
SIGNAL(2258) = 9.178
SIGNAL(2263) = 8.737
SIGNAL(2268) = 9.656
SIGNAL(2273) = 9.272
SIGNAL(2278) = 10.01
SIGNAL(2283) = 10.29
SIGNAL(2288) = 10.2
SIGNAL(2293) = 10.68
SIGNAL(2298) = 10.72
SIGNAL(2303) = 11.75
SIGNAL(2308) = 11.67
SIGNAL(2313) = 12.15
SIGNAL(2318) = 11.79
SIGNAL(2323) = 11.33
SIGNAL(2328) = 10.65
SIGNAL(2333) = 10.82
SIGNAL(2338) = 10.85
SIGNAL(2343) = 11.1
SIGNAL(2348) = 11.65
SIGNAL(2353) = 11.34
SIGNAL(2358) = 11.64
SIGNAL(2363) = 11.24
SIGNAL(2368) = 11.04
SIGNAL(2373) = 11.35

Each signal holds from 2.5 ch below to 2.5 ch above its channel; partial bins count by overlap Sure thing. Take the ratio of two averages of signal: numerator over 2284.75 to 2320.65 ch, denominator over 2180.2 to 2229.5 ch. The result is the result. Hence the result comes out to 1.32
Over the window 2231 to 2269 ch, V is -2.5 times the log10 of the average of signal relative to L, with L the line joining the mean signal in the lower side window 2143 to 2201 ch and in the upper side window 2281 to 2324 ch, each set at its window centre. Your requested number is 0.11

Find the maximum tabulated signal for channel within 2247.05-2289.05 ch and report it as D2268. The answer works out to 10.29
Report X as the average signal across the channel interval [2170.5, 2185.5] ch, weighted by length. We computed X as 8.69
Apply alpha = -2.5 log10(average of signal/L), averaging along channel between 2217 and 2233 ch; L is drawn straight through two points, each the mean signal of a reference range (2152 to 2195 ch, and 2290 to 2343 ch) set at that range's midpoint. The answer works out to 0.14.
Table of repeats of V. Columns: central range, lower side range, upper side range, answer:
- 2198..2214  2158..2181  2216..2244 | -0.01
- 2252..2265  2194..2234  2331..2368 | 0.05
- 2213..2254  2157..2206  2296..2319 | 0.14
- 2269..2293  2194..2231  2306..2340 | 0.02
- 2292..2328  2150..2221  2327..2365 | -0.09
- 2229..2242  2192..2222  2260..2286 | 0.02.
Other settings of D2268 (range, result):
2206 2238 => 9.134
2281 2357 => 12.15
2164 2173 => 8.426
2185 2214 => 9.068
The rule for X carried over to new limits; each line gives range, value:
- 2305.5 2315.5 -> 11.9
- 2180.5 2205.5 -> 8.75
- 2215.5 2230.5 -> 8.19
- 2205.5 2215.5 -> 8.38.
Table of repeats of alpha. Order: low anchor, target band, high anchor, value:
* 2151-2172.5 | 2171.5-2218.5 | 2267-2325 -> -0.012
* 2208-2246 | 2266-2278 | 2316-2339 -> 0.012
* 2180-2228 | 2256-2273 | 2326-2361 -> 0.054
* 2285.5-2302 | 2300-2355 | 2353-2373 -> -0.039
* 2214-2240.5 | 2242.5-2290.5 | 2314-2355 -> 0.002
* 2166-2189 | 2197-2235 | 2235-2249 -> 0.063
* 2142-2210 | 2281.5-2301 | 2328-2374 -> -0.035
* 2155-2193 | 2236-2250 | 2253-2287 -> 0.007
